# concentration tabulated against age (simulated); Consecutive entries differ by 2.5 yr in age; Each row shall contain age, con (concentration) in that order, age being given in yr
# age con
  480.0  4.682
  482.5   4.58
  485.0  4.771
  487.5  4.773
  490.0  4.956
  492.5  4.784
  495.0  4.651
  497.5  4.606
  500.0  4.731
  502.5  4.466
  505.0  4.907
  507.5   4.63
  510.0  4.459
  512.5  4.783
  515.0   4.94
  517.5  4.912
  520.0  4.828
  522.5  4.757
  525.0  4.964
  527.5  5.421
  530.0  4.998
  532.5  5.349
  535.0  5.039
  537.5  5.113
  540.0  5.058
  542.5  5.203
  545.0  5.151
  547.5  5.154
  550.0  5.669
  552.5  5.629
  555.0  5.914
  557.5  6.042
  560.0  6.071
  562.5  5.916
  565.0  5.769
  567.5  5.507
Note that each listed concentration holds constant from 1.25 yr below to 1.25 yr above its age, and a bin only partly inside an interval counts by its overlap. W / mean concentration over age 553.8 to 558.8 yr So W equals 5.98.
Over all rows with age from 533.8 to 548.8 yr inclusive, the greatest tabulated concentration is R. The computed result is 5.203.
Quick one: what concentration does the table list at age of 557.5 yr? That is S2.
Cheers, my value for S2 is 6.042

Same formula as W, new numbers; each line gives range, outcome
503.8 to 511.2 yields 4.67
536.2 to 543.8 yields 5.12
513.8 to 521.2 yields 4.89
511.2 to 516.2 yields 4.86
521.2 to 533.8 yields 5.1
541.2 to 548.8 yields 5.17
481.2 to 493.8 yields 4.77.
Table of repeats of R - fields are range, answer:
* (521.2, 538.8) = 5.421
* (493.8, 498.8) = 4.651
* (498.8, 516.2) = 4.94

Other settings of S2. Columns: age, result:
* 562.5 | 5.916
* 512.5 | 4.783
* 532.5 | 5.349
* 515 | 4.94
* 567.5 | 5.507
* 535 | 5.039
